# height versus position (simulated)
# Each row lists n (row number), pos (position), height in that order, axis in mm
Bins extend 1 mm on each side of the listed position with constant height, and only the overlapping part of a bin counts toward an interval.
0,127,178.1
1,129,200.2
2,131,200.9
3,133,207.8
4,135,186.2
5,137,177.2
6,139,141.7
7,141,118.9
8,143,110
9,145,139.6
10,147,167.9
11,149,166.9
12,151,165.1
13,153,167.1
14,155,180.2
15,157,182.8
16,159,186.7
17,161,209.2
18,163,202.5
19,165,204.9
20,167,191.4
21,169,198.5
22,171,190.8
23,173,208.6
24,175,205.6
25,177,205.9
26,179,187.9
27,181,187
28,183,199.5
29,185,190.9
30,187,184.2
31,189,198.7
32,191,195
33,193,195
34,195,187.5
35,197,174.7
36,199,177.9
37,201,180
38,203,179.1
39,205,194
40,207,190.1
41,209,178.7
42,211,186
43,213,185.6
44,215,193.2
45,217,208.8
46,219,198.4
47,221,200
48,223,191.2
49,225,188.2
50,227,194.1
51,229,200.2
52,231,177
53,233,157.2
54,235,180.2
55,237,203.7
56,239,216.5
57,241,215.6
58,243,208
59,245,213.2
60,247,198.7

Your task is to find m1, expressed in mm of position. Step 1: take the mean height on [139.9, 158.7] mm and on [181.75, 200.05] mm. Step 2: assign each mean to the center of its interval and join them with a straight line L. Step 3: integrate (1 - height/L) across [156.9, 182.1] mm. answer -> -3.72 mm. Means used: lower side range 156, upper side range 189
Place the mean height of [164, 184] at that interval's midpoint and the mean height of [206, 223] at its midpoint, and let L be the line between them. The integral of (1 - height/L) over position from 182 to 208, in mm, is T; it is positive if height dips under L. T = 0.9 mm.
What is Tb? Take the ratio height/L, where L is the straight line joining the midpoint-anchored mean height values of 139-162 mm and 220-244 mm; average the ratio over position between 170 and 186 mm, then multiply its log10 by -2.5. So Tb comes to -0.14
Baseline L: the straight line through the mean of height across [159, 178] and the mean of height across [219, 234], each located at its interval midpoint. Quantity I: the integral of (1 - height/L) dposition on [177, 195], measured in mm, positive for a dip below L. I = 0.4 mm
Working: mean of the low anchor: 201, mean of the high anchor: 188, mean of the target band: 193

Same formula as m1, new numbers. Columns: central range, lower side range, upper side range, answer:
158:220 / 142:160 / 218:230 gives -4.7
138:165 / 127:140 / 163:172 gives 3.6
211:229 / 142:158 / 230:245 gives -0.6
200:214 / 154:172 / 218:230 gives 0.7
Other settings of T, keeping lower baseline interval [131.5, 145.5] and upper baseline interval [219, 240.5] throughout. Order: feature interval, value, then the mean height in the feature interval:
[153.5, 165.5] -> -2.0 mm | 193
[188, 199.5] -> -0.7 mm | 189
